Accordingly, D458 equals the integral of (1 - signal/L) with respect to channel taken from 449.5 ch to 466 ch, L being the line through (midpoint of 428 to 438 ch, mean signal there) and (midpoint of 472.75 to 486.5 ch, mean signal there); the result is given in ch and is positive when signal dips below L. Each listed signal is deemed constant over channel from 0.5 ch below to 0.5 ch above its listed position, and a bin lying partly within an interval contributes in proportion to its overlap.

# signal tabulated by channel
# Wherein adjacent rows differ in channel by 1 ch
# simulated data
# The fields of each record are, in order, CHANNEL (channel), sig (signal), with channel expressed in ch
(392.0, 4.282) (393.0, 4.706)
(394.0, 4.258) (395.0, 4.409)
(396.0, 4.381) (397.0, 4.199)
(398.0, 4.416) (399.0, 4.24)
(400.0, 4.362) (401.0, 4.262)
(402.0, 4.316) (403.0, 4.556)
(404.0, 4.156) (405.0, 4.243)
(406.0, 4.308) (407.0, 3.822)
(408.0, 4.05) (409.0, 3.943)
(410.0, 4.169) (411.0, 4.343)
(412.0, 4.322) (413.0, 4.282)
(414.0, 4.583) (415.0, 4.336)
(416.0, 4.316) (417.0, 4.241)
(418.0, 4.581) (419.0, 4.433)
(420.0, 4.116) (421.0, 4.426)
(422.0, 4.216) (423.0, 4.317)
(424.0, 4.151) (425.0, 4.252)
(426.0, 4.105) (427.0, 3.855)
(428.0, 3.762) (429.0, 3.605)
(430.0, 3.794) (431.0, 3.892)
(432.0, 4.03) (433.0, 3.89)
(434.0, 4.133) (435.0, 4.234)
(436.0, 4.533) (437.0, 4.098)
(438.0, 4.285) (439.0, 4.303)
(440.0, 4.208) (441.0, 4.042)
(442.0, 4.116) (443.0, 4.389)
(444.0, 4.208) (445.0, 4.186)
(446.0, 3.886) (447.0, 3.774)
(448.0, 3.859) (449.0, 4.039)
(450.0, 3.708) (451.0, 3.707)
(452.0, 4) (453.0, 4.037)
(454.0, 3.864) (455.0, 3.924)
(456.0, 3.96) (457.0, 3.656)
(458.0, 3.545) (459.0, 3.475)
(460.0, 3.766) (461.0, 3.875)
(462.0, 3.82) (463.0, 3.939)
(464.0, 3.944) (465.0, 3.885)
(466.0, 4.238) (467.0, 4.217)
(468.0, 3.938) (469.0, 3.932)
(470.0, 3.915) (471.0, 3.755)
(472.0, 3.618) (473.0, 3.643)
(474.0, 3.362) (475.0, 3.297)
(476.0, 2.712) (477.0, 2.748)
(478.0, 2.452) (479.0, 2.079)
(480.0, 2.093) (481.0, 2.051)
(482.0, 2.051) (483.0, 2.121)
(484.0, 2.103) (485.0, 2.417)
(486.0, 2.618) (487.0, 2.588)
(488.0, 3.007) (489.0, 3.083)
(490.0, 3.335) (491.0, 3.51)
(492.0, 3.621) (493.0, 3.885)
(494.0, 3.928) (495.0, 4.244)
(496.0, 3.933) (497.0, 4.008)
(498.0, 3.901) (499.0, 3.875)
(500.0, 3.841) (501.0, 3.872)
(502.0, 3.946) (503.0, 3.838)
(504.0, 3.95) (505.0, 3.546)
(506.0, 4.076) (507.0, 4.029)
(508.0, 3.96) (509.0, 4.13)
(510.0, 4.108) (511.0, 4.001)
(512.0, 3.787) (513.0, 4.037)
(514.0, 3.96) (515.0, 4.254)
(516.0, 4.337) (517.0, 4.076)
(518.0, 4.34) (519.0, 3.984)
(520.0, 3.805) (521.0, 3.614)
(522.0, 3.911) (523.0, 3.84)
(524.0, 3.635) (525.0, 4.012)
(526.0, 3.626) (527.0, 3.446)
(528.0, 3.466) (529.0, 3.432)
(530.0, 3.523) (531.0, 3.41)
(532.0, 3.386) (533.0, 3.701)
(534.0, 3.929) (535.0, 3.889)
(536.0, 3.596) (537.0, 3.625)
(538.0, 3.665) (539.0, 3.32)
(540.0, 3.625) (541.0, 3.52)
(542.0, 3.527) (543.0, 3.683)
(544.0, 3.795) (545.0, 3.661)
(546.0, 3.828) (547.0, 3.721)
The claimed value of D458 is -3.11 ch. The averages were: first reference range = 4.02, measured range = 3.83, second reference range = 2.53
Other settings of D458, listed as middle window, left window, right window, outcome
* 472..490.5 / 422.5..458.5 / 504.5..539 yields 5.84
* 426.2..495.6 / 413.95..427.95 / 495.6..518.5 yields 8.89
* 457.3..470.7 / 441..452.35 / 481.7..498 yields -0.78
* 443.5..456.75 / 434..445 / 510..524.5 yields 0.85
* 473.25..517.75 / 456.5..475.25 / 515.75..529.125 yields 4.38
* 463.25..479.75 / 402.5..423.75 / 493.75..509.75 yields 2.40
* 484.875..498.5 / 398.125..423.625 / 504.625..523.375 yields 1.99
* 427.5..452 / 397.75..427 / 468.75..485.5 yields -2.54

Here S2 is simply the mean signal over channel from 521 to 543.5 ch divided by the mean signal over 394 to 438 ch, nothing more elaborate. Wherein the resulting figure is 0.86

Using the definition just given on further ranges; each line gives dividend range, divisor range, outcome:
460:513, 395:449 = 0.83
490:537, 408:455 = 0.93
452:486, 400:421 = 0.78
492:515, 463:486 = 1.26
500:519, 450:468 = 1.04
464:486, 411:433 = 0.74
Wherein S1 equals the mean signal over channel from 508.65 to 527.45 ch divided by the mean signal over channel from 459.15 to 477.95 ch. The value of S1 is 1.08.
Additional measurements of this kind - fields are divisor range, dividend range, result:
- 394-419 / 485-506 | 0.84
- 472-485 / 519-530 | 1.42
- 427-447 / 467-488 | 0.71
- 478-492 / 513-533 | 1.47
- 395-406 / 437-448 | 0.96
